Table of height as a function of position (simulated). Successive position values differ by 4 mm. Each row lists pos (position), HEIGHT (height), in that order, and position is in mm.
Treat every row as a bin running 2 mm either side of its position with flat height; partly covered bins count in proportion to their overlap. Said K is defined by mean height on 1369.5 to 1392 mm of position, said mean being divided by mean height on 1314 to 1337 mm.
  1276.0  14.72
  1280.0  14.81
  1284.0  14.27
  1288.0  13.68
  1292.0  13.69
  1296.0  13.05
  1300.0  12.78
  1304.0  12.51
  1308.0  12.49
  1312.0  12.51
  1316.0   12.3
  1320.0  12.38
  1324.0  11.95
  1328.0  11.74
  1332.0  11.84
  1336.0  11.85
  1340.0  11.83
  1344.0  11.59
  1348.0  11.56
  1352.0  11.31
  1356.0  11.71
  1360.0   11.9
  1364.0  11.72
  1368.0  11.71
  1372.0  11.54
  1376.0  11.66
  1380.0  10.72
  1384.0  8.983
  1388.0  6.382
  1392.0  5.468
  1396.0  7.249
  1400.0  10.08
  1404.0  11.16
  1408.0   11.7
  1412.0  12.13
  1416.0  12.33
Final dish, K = 0.79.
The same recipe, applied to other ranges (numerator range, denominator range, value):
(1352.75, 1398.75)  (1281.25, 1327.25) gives 0.77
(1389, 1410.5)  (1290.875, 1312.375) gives 0.71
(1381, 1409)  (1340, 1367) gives 0.75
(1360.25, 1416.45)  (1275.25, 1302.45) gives 0.74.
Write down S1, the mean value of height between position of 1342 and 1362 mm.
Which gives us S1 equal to 11.6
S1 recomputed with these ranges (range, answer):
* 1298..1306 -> 12.6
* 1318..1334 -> 12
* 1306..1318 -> 12.4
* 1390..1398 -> 6.36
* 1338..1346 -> 11.7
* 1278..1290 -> 14.3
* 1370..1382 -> 11.3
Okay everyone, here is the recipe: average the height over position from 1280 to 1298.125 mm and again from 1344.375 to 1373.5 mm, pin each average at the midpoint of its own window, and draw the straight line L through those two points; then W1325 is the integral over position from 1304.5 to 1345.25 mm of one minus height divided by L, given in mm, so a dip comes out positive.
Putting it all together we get 2.0 mm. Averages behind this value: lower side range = 13.8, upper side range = 11.6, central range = 12.1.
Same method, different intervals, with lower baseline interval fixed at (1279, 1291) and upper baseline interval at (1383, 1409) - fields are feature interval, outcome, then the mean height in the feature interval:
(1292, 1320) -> 0.9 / 12.7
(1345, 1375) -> -3.6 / 11.6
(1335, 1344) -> -0.3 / 11.8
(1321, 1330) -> 0.2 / 11.9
